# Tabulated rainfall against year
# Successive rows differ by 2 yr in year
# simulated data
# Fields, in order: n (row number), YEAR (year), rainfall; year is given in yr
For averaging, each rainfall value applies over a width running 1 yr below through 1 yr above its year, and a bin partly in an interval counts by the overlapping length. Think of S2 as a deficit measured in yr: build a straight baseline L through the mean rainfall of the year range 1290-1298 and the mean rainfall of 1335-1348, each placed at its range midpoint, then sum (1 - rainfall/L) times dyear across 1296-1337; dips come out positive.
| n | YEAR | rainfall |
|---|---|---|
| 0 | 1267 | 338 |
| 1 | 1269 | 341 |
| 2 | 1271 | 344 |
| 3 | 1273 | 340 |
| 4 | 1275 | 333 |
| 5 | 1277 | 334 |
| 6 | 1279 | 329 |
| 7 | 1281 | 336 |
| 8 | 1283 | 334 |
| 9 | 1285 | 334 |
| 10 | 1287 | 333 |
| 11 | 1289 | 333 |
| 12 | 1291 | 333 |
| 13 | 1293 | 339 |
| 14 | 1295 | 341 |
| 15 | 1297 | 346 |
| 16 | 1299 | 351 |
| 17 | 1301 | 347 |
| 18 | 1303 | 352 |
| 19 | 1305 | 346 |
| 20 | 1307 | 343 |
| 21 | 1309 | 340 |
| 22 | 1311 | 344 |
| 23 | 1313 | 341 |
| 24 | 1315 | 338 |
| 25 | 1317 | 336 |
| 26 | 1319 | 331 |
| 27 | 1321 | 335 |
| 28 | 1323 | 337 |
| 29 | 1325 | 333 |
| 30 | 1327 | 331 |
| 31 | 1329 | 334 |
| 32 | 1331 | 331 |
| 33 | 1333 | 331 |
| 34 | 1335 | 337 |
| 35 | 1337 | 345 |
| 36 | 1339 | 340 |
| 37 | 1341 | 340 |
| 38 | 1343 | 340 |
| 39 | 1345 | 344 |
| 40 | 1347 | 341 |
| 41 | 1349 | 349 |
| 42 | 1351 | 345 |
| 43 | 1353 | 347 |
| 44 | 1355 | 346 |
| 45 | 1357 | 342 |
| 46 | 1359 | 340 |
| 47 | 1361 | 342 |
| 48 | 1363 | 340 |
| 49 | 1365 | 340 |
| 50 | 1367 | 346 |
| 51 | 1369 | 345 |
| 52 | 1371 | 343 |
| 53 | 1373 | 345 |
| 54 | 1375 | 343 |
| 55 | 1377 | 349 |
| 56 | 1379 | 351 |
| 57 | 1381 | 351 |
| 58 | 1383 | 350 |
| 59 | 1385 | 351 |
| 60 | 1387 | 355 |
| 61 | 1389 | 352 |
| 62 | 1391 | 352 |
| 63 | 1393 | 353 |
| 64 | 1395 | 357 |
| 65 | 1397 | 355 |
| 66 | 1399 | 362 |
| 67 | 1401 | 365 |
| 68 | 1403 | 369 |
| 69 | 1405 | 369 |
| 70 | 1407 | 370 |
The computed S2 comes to 0.1 yr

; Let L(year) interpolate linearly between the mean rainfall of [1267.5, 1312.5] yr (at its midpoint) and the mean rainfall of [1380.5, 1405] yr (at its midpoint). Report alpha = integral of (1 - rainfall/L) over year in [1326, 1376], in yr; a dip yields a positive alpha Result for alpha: 1.2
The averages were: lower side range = 340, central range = 341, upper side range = 357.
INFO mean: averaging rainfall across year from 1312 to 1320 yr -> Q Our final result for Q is 336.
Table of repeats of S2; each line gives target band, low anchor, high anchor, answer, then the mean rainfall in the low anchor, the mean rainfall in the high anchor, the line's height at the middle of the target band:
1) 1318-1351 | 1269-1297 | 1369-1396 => 0.5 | 336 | 350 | 343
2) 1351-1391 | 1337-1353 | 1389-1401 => 0.4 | 343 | 356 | 350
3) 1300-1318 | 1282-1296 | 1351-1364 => -0.3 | 335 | 343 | 338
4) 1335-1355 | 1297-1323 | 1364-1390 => 0.1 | 342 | 348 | 345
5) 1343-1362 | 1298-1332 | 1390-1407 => 0.3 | 339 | 361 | 349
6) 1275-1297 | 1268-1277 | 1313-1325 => 0.2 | 339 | 336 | 338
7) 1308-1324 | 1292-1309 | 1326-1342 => 0.2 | 345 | 336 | 341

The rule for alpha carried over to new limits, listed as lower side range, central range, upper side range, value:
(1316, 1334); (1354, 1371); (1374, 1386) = 0.07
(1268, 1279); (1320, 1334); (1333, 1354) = 0.33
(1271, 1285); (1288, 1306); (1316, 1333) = -0.47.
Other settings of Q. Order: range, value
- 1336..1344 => 341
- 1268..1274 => 342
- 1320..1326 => 335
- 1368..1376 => 344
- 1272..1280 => 334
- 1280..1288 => 334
